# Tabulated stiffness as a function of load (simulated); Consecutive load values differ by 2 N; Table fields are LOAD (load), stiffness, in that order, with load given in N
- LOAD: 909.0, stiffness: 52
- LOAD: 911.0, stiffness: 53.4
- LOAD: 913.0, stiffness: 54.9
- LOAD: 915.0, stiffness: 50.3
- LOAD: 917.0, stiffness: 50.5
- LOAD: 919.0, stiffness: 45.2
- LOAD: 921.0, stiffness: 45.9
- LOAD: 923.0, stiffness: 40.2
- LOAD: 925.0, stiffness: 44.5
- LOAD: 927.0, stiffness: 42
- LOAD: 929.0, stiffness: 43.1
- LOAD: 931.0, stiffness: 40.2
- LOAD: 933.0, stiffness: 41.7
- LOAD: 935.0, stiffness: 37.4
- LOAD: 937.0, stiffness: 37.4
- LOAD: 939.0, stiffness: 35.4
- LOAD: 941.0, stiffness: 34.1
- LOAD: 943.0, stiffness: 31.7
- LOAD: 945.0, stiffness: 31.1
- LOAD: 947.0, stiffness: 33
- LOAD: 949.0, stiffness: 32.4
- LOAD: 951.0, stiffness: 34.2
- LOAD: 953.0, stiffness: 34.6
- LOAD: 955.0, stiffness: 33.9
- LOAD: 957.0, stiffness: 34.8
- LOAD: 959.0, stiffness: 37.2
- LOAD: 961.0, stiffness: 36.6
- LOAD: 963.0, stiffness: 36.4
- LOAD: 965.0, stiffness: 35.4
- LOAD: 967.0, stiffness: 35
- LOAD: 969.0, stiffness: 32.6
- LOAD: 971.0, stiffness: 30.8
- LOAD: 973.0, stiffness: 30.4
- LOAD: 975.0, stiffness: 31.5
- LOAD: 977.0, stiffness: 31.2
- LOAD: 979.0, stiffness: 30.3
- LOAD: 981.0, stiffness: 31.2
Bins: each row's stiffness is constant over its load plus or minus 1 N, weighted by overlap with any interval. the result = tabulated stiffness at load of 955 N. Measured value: 33.9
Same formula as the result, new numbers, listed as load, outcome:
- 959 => 37.2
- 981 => 31.2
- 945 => 31.1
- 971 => 30.8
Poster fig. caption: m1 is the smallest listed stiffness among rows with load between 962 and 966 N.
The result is 35.4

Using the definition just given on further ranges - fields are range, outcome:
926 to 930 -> 42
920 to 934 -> 40.2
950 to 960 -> 33.9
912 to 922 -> 45.2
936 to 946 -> 31.1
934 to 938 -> 37.4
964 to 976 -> 30.4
